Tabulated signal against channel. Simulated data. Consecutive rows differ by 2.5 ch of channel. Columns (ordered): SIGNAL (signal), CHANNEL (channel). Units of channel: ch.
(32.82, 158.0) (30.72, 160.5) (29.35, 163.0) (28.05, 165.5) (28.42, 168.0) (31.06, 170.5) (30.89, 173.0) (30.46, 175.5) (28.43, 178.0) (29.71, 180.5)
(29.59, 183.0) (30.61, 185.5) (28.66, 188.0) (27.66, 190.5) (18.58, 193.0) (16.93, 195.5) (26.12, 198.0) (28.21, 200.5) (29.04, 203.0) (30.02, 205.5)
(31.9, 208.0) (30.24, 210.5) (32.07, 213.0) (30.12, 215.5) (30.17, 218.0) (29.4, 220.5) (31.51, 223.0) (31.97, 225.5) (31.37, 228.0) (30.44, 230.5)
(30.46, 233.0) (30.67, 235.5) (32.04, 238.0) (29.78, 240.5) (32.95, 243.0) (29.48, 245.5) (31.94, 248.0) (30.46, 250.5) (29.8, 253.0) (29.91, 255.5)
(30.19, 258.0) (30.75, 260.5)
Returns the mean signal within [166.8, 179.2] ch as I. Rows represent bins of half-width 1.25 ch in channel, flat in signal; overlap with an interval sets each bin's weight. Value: 29.9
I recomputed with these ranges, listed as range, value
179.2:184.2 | 29.6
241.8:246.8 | 31.2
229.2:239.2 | 30.9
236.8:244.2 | 31.6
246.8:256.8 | 30.5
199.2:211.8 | 29.9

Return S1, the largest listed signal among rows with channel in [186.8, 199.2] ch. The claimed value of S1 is 28.66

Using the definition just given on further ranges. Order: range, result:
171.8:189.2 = 30.89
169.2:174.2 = 31.06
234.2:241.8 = 32.04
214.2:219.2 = 30.17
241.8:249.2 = 32.95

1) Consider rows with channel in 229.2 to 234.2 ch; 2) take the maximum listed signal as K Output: 30.46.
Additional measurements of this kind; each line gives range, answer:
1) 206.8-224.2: 32.07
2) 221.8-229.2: 31.97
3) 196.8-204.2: 29.04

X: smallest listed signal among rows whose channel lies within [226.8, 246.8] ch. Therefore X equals 29.48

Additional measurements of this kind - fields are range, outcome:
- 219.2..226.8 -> 29.4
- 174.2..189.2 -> 28.43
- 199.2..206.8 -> 28.21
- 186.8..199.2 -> 16.93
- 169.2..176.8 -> 30.46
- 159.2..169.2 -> 28.05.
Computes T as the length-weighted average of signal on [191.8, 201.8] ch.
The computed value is 22.5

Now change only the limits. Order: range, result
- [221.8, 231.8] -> 31.3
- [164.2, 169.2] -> 28.2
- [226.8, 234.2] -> 30.8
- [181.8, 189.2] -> 29.6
